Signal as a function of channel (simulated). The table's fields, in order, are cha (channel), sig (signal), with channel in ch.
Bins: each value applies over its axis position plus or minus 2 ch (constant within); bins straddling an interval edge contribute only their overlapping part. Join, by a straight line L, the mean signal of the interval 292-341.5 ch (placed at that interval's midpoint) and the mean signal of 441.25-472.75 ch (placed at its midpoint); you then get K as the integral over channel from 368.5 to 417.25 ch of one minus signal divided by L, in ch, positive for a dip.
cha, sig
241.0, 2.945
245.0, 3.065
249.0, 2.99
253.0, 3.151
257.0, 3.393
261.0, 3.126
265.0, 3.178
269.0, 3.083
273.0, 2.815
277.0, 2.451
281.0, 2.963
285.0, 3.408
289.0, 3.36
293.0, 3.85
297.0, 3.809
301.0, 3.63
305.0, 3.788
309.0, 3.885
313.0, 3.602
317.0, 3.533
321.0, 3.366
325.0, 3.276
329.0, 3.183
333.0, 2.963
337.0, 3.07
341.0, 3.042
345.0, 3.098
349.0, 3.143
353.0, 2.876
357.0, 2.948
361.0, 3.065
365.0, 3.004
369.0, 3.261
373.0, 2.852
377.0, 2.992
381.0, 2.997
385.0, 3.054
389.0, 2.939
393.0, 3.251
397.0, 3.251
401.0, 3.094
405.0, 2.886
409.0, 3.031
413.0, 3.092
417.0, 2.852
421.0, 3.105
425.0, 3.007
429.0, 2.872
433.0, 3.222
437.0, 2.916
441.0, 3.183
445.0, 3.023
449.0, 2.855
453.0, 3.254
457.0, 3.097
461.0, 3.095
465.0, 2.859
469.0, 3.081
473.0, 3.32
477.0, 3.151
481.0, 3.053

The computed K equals 3.1 ch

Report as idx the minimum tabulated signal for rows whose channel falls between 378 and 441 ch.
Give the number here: 2.852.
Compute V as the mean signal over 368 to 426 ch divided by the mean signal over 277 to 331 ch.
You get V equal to 0.88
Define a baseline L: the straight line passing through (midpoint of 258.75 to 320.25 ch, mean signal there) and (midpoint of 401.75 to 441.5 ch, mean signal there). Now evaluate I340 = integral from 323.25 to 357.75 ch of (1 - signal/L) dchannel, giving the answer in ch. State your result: 1.71 ch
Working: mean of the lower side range 3.37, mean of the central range 3.07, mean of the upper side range 3.01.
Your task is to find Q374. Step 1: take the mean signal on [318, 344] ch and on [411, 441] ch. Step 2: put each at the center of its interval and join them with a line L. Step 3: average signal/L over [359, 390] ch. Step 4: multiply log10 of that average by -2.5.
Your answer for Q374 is 0.03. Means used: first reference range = 3.16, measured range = 3.02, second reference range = 3.02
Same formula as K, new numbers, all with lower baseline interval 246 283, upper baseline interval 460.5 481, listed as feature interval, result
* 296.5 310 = -3.3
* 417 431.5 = 0.5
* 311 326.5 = -2.1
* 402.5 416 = 0.3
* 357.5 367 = 0.1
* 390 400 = -0.4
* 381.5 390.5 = 0.2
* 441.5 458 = 0.1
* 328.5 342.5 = 0.0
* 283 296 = -2.3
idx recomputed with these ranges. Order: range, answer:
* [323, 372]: 2.876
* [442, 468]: 2.855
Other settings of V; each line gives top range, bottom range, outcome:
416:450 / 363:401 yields 0.98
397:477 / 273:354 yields 0.92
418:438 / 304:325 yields 0.84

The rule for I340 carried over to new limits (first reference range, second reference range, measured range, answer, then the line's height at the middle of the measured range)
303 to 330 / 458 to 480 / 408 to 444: 2.1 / 3.22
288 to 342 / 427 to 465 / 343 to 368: 2.3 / 3.33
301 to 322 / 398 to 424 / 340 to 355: 1.7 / 3.42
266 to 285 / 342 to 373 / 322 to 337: -0.8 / 3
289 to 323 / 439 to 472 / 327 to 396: 7.9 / 3.44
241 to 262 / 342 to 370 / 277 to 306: -3.4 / 3.1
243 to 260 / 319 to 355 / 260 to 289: 1.1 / 3.14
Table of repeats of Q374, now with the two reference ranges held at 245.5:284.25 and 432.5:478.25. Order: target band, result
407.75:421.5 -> 0.022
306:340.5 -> -0.106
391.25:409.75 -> -0.013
